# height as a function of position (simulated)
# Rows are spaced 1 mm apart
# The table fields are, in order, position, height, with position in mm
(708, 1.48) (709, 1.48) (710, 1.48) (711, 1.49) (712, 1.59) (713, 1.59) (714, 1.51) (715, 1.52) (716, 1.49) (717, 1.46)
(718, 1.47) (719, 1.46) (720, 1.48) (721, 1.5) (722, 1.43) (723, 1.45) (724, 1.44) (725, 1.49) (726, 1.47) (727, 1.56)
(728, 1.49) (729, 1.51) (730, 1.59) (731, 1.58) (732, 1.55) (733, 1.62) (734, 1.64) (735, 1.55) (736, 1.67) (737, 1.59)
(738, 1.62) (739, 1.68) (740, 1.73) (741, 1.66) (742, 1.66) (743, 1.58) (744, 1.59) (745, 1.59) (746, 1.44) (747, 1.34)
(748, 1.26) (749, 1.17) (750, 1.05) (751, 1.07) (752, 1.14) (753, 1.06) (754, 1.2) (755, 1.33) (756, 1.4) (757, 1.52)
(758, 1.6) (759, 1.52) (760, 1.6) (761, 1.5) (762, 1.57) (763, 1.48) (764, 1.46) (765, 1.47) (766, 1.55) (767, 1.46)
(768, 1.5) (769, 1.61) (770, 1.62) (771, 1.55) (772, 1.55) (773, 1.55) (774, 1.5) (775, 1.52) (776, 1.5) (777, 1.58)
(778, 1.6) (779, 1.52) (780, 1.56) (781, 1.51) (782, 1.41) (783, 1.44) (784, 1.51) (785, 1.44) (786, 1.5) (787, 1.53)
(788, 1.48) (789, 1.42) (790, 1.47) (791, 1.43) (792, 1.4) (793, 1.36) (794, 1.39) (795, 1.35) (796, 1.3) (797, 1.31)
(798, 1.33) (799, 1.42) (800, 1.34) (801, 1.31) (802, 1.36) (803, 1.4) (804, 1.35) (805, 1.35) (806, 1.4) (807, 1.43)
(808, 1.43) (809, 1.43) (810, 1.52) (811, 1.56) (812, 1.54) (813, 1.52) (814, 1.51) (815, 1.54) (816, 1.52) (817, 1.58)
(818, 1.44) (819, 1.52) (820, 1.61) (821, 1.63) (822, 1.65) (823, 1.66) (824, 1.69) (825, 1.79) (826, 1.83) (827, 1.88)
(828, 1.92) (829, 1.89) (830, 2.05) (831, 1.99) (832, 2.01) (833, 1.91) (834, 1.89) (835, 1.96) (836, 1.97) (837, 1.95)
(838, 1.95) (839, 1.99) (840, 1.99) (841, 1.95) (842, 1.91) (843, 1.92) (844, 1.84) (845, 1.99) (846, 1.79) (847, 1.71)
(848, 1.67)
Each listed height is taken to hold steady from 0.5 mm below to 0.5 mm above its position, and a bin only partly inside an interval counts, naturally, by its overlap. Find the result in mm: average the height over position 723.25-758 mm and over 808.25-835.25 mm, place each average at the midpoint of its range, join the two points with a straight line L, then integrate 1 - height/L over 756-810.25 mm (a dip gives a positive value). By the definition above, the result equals 4.12 mm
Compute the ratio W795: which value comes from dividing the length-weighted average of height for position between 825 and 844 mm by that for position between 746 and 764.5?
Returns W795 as 1.43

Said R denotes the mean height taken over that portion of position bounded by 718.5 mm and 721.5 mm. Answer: 1.48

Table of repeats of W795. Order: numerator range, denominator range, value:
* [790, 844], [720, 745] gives 1.04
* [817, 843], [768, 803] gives 1.26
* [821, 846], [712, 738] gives 1.24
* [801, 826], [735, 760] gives 1.05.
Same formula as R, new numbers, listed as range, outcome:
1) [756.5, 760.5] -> 1.56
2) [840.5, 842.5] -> 1.93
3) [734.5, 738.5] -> 1.61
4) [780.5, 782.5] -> 1.46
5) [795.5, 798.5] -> 1.31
